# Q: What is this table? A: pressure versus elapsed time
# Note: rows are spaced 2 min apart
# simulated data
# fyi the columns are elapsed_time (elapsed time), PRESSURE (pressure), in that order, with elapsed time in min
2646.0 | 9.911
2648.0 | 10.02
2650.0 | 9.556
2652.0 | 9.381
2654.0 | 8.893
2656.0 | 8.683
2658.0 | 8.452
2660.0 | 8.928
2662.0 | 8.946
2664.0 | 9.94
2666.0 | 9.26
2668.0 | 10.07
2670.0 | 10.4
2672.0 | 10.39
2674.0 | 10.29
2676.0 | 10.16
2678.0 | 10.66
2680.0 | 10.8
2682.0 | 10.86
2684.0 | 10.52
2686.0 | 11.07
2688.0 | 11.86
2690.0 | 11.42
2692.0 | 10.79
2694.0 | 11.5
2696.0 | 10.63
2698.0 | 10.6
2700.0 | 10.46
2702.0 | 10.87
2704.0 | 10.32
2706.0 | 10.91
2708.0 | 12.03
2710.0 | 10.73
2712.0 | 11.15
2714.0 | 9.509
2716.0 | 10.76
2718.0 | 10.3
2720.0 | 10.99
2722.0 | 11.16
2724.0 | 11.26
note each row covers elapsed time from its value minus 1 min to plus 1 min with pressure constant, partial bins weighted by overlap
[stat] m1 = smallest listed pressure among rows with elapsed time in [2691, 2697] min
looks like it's 10.63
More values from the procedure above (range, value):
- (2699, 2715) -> 9.509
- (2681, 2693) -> 10.52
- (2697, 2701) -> 10.46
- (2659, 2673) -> 8.928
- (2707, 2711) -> 10.73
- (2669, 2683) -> 10.16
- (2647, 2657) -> 8.683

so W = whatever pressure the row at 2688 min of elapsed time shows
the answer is 11.86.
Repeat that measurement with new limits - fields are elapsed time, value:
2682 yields 10.86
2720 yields 10.99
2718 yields 10.3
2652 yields 9.381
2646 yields 9.911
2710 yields 10.73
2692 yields 10.79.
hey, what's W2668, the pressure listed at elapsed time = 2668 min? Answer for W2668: 10.07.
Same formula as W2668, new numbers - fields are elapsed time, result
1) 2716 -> 10.76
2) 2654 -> 8.893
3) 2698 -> 10.6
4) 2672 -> 10.39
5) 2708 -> 12.03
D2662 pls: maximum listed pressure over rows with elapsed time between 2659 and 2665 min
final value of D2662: 9.94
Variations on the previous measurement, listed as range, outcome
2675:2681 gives 10.8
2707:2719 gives 12.03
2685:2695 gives 11.86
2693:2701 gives 11.5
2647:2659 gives 10.02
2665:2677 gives 10.4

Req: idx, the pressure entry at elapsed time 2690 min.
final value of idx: 11.42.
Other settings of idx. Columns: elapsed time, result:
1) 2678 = 10.66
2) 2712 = 11.15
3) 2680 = 10.8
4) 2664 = 9.94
